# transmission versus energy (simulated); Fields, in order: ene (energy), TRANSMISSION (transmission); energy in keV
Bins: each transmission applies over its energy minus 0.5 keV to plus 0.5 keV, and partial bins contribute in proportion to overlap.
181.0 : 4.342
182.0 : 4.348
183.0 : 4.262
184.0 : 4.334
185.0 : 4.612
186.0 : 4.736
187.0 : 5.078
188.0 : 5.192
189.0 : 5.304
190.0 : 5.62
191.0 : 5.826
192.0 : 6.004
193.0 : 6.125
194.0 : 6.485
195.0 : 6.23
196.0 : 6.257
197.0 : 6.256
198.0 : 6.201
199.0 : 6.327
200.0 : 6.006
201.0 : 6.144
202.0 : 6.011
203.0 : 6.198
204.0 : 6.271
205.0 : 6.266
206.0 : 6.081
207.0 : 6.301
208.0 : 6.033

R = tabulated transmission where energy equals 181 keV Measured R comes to 4.342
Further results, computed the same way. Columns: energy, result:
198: 6.201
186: 4.736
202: 6.011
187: 5.078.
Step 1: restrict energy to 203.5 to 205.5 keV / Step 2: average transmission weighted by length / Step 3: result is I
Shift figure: 6.27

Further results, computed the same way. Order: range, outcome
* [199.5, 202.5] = 6.05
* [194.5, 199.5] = 6.25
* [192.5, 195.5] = 6.28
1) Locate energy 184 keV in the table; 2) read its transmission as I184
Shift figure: 4.334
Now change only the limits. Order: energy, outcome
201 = 6.144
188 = 5.192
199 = 6.327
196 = 6.257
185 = 4.612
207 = 6.301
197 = 6.256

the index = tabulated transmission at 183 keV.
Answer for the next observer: 4.262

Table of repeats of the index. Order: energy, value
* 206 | 6.081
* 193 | 6.125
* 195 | 6.23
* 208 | 6.033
